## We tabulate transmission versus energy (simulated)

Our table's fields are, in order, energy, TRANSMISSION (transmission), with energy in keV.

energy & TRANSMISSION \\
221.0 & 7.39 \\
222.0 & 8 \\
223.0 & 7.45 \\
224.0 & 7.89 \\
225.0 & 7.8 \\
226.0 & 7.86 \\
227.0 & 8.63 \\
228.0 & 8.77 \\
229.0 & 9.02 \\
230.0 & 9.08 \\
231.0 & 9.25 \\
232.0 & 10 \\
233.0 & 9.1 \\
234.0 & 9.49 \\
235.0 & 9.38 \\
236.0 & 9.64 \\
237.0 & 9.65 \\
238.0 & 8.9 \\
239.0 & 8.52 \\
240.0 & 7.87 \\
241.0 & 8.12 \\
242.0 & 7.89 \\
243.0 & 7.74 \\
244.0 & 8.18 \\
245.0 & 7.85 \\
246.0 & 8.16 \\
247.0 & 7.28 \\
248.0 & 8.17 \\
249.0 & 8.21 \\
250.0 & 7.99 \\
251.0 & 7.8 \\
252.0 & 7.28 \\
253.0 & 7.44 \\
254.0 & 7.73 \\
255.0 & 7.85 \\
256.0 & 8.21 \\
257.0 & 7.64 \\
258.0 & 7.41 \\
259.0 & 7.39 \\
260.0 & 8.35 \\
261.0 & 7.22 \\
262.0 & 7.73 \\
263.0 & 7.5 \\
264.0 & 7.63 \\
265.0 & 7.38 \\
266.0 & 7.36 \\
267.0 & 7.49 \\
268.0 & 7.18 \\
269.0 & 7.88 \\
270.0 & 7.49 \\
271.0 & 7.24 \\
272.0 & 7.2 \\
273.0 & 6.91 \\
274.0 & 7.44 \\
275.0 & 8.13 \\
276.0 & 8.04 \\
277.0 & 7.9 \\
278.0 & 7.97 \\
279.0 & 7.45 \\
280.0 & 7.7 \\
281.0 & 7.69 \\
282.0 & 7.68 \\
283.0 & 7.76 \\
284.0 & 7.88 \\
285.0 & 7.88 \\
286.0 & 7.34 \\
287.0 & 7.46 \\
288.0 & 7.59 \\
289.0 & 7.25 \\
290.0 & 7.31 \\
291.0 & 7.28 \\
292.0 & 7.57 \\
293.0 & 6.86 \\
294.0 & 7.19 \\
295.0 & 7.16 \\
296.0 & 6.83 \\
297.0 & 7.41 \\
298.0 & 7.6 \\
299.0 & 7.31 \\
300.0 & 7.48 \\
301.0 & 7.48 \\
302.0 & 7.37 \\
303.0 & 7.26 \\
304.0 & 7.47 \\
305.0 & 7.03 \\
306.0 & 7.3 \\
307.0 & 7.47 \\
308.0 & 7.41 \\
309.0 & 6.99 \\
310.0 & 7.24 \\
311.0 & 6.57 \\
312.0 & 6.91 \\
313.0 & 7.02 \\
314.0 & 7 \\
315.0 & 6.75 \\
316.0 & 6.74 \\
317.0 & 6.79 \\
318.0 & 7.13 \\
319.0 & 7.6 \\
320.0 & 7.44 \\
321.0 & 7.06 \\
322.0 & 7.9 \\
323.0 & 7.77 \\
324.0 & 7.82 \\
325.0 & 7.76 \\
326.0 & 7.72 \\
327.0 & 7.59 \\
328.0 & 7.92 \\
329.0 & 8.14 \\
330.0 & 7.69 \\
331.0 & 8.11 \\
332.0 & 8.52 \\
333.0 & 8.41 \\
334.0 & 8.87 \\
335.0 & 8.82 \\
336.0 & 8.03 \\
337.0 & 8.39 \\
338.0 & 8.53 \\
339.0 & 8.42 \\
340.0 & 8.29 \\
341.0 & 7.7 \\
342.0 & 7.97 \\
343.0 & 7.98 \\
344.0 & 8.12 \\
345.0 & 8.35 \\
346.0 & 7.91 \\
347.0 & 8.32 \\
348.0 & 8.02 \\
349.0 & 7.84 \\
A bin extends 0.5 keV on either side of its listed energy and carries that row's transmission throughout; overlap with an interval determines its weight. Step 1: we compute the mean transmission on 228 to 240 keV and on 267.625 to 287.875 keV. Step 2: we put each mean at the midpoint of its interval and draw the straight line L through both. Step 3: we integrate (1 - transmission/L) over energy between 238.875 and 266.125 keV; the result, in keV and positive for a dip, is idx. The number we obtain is 2.38 keV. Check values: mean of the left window 9.2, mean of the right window 7.61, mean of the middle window 7.78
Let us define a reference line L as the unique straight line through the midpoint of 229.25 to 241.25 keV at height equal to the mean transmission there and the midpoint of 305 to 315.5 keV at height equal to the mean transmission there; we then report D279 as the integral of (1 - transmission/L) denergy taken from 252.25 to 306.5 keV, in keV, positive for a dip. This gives 2.6 keV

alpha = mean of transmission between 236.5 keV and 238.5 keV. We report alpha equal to 9.28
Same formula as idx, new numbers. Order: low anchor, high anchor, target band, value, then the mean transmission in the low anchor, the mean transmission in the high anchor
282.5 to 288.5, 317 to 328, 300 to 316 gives 0.94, 7.65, 7.56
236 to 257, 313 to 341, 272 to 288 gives 0.60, 8.07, 7.81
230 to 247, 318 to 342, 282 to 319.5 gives 4.37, 8.7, 8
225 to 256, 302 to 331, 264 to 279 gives 0.82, 8.41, 7.35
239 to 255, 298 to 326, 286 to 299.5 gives 0.28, 7.87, 7.28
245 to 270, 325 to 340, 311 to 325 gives 1.54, 7.68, 8.21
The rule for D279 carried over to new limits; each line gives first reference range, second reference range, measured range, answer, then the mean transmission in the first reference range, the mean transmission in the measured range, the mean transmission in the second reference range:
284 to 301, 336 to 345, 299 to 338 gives 1.24 keV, 7.36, 7.56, 8.18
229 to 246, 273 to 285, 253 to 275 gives 1.56 keV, 8.78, 7.55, 7.75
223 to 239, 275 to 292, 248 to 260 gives 0.84 keV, 8.9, 7.77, 7.65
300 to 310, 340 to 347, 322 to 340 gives -0.77 keV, 7.31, 8.14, 8.05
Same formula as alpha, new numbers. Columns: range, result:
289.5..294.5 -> 7.24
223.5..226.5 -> 7.85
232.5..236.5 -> 9.4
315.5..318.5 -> 6.89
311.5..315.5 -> 6.92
